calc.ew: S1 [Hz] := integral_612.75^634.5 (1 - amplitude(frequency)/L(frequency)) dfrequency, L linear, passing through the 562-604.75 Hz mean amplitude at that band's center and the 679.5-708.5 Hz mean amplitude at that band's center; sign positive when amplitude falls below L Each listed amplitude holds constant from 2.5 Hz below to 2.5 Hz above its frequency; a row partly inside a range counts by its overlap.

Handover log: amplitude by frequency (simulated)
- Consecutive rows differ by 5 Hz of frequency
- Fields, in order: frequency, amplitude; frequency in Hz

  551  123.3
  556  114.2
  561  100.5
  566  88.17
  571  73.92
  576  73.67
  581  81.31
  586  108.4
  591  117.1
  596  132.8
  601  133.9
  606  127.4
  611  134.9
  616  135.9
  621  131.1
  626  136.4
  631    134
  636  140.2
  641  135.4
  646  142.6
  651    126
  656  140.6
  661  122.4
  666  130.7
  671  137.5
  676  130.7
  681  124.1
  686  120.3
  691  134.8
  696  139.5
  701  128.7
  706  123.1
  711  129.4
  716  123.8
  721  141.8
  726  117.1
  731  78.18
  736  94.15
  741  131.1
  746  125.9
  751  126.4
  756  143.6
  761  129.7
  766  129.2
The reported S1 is -4.5 Hz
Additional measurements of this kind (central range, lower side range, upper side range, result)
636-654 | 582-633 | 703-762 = -1.37 Hz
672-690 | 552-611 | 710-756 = -1.84 Hz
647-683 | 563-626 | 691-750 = -4.03 Hz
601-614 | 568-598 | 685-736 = -3.82 Hz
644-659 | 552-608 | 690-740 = -2.95 Hz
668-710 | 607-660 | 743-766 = 1.09 Hz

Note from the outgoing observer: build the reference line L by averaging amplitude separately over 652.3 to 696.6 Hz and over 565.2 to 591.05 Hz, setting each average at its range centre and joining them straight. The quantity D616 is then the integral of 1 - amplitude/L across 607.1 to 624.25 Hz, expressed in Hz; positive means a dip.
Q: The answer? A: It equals -4.7 Hz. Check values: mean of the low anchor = 88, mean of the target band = 134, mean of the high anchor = 131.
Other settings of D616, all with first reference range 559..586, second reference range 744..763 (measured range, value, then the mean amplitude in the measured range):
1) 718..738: 2.6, 109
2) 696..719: -1.6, 128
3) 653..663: -2.3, 132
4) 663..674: -2.3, 133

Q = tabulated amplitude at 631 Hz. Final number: 134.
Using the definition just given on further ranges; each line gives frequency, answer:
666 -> 130.7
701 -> 128.7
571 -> 73.92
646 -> 142.6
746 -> 125.9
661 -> 122.4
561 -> 100.5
